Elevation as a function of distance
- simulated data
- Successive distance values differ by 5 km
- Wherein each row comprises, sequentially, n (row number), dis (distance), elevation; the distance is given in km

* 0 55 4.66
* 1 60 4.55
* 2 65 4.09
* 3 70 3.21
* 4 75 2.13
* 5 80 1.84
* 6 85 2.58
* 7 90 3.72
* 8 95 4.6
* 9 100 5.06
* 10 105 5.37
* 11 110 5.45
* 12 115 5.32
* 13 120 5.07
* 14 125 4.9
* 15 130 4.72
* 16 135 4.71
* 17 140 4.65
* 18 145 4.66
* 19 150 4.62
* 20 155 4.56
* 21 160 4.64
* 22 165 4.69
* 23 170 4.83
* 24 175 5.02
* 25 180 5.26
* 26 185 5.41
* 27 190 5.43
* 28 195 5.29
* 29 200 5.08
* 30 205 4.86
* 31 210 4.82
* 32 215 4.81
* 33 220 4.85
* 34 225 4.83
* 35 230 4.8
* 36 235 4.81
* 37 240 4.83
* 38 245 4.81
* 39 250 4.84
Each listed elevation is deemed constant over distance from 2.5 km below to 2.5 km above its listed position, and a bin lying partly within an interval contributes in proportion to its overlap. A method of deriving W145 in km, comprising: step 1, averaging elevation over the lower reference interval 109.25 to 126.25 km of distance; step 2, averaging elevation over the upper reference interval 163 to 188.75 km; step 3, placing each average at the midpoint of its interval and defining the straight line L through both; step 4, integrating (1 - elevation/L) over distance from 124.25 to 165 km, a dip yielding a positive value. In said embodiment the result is 3.6 km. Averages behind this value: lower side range 5.18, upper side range 5.07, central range 4.67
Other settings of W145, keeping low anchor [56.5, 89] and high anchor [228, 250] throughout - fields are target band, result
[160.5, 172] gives -1.84 km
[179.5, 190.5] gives -2.83 km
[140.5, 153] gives -2.42 km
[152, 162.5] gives -1.60 km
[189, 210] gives -3.28 km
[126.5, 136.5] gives -2.67 km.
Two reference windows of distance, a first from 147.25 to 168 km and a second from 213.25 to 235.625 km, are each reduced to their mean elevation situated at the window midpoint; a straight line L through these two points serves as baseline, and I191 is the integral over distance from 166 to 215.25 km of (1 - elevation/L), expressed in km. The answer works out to -3.7 km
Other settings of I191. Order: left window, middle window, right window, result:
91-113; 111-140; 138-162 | -0.7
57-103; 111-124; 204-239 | -4.3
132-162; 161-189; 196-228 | -1.7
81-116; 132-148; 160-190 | 0.3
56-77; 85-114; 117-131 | -1.8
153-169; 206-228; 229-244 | -0.3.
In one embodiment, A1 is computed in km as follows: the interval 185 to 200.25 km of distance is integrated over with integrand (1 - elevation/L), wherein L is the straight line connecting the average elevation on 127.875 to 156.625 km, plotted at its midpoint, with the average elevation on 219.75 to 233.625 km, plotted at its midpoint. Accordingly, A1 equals -1.8 km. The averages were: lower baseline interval 4.66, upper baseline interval 4.82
